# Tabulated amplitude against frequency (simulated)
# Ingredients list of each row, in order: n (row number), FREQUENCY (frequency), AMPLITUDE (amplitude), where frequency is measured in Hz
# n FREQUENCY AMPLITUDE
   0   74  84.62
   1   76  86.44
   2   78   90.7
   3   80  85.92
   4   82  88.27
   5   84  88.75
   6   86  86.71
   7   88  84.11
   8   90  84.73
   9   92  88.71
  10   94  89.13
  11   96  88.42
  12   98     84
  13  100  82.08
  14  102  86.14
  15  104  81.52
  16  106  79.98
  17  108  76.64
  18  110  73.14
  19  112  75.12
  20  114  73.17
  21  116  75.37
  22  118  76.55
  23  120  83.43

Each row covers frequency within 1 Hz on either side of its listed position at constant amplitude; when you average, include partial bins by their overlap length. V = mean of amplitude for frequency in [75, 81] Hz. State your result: 87.7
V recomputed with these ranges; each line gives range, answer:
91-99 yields 87.6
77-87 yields 88.1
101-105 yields 83.8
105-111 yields 76.6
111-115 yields 74.1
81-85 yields 88.5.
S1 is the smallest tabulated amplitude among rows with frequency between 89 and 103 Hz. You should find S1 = 82.08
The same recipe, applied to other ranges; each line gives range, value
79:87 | 85.92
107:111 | 73.14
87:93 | 84.11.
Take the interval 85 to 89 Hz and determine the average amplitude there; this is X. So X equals 85.4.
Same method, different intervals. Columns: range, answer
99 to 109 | 81.3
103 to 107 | 80.8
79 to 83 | 87.1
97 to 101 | 83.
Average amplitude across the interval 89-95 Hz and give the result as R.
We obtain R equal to 87.5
